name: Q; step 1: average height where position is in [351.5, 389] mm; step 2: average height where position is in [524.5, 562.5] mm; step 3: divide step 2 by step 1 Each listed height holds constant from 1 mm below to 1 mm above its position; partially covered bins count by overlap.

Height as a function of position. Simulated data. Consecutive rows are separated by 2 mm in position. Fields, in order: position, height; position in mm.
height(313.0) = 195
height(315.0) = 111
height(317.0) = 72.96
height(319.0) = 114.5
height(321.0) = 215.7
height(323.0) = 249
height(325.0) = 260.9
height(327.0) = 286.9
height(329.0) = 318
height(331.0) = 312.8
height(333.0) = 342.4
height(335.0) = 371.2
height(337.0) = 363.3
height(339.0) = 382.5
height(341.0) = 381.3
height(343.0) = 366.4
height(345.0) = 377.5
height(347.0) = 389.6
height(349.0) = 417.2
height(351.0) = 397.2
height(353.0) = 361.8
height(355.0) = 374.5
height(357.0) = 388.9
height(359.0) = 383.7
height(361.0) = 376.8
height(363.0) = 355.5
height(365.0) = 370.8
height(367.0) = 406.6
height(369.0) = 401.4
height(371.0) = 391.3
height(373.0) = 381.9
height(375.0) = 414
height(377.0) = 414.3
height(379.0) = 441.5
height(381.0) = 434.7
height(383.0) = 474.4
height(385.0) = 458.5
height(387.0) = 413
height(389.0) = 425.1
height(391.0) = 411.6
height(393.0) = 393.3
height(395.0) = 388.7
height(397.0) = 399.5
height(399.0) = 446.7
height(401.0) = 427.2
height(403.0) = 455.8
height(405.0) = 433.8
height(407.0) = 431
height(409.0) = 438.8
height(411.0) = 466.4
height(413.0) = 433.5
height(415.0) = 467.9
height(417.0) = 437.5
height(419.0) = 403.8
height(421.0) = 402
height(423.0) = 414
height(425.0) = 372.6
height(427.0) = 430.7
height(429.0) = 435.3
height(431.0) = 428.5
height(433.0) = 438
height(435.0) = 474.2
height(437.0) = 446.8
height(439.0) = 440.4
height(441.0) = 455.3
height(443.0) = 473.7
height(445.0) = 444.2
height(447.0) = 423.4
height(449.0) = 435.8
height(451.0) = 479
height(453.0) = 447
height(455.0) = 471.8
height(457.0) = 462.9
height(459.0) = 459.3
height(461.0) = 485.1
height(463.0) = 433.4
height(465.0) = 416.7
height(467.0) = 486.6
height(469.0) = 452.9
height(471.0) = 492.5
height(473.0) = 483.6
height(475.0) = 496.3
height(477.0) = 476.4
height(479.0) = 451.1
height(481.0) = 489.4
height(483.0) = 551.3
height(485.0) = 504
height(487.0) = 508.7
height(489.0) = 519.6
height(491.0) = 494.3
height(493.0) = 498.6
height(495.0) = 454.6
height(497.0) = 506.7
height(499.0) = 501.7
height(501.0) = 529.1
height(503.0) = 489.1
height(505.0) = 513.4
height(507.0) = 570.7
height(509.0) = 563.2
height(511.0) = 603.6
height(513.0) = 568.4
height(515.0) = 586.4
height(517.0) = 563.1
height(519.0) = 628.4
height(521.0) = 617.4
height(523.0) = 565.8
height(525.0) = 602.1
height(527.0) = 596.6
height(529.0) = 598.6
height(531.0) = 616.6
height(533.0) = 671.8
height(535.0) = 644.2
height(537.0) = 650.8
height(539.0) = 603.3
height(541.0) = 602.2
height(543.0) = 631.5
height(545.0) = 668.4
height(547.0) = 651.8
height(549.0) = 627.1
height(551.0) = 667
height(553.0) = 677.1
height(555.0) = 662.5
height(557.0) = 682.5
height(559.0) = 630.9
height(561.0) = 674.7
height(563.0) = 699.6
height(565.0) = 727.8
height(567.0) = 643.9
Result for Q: 1.59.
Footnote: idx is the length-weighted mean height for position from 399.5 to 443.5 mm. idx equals 436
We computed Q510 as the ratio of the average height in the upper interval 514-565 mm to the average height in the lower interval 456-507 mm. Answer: 1.30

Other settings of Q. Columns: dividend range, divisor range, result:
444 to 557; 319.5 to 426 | 1.39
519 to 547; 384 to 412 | 1.45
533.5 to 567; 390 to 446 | 1.52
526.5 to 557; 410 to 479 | 1.43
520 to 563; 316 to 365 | 1.94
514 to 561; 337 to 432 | 1.53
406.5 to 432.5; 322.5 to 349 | 1.25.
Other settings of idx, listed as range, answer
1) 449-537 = 525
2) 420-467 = 443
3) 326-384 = 382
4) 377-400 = 426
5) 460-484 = 476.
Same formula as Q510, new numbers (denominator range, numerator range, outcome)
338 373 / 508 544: 1.58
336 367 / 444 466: 1.19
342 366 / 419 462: 1.17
